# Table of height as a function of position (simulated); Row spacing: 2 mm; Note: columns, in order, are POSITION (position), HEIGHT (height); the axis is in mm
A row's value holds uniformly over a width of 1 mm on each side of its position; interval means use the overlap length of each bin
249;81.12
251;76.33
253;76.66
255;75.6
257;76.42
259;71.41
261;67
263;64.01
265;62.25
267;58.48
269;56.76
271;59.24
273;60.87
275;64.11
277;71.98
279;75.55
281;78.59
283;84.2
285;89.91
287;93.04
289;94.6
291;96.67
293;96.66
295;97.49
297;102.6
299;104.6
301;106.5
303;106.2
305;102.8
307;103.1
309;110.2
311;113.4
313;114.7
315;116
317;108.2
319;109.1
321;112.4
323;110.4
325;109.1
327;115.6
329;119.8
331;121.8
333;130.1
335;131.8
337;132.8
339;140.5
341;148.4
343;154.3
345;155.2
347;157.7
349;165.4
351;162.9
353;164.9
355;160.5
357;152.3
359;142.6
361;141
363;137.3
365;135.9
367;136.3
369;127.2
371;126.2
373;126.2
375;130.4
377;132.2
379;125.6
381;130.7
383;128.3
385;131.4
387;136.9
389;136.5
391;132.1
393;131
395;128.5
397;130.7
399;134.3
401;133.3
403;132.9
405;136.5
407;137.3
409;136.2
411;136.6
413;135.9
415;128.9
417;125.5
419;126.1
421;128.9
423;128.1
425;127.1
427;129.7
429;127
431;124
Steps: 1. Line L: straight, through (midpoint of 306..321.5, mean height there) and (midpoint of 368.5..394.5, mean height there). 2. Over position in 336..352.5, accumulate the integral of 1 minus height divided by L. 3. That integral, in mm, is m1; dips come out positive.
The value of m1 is -4.52 mm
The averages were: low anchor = 111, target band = 153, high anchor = 130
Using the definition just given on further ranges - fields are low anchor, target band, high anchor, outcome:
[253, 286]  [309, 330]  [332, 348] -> 1.6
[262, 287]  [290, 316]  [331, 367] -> -1.7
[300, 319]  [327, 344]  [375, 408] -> -2.5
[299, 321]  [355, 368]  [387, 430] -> -2.3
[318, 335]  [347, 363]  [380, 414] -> -4.0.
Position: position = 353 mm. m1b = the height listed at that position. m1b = 164.9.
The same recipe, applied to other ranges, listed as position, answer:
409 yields 136.2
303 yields 106.2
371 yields 126.2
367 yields 136.3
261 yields 67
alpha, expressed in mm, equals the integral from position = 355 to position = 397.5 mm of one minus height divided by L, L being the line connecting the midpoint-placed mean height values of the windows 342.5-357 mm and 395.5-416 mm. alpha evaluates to 3.93 mm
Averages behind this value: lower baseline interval 160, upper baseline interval 134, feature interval 134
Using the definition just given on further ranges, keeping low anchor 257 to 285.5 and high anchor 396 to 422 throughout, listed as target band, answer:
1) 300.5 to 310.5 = -2.5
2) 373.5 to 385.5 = -1.1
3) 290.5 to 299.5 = -2.2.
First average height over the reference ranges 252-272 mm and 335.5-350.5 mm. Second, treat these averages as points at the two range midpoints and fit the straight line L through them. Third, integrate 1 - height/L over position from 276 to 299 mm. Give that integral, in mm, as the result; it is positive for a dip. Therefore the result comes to 0.9 mm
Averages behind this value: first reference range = 66.8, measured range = 89.9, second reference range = 150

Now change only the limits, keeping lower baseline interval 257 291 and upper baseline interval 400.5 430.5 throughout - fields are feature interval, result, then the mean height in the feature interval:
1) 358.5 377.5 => -3.7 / 133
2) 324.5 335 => -2.7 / 121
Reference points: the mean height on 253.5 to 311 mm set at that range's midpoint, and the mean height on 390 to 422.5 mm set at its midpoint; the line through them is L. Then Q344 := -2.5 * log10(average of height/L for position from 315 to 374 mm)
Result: -0.24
